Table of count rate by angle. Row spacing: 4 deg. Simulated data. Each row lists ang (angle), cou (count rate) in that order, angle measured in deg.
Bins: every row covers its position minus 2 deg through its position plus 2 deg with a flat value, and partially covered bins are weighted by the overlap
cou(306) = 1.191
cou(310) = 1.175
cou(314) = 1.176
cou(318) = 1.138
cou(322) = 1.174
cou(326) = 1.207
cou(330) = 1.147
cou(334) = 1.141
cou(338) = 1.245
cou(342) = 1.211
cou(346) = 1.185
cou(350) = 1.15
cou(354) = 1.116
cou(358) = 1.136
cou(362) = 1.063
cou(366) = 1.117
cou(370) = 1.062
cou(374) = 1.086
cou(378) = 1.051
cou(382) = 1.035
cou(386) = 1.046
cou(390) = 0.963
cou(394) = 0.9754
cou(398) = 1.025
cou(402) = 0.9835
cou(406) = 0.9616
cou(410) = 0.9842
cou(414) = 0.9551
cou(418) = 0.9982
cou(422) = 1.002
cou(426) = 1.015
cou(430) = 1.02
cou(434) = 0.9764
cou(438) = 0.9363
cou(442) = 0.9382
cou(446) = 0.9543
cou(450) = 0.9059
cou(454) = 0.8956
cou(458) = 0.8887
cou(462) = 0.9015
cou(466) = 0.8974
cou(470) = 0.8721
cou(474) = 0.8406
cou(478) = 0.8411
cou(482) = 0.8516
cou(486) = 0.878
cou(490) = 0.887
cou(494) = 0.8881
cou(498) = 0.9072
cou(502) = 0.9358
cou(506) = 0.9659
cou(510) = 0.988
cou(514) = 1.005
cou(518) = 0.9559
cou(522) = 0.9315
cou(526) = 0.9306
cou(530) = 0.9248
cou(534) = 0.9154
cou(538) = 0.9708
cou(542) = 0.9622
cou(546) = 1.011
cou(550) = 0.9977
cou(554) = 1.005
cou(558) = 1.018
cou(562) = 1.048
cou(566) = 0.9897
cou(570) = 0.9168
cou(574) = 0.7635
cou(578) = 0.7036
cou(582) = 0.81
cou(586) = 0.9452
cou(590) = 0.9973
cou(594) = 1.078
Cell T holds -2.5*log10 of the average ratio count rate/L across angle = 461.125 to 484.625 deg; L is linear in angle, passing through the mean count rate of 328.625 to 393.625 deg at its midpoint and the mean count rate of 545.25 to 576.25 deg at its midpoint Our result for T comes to 0.185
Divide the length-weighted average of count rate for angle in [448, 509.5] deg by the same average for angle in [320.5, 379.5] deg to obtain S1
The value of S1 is 0.78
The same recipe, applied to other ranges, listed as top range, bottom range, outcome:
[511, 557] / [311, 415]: 0.88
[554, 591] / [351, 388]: 0.84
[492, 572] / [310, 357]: 0.82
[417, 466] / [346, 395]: 0.88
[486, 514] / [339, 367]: 0.81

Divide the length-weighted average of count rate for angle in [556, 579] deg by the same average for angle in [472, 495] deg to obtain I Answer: 1.1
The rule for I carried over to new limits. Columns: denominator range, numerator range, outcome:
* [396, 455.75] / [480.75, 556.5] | 0.97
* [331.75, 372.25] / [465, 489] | 0.76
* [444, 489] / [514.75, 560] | 1.09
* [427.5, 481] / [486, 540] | 1.03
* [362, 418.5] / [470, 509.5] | 0.87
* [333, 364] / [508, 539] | 0.82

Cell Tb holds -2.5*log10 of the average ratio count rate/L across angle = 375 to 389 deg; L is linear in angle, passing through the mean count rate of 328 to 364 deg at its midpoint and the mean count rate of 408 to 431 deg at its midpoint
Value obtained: 0.04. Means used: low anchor 1.15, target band 1.04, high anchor 0.995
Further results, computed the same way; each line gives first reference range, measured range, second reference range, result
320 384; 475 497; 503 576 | 0.16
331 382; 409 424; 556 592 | 0.09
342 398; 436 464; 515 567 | 0.13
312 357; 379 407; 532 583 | 0.11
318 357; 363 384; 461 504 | 0.03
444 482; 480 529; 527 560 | 0.01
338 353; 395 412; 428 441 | 0.06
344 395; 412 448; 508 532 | 0.06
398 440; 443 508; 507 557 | 0.09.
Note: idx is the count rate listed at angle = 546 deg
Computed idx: 1.011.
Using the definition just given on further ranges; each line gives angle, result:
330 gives 1.147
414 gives 0.9551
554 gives 1.005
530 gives 0.9248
